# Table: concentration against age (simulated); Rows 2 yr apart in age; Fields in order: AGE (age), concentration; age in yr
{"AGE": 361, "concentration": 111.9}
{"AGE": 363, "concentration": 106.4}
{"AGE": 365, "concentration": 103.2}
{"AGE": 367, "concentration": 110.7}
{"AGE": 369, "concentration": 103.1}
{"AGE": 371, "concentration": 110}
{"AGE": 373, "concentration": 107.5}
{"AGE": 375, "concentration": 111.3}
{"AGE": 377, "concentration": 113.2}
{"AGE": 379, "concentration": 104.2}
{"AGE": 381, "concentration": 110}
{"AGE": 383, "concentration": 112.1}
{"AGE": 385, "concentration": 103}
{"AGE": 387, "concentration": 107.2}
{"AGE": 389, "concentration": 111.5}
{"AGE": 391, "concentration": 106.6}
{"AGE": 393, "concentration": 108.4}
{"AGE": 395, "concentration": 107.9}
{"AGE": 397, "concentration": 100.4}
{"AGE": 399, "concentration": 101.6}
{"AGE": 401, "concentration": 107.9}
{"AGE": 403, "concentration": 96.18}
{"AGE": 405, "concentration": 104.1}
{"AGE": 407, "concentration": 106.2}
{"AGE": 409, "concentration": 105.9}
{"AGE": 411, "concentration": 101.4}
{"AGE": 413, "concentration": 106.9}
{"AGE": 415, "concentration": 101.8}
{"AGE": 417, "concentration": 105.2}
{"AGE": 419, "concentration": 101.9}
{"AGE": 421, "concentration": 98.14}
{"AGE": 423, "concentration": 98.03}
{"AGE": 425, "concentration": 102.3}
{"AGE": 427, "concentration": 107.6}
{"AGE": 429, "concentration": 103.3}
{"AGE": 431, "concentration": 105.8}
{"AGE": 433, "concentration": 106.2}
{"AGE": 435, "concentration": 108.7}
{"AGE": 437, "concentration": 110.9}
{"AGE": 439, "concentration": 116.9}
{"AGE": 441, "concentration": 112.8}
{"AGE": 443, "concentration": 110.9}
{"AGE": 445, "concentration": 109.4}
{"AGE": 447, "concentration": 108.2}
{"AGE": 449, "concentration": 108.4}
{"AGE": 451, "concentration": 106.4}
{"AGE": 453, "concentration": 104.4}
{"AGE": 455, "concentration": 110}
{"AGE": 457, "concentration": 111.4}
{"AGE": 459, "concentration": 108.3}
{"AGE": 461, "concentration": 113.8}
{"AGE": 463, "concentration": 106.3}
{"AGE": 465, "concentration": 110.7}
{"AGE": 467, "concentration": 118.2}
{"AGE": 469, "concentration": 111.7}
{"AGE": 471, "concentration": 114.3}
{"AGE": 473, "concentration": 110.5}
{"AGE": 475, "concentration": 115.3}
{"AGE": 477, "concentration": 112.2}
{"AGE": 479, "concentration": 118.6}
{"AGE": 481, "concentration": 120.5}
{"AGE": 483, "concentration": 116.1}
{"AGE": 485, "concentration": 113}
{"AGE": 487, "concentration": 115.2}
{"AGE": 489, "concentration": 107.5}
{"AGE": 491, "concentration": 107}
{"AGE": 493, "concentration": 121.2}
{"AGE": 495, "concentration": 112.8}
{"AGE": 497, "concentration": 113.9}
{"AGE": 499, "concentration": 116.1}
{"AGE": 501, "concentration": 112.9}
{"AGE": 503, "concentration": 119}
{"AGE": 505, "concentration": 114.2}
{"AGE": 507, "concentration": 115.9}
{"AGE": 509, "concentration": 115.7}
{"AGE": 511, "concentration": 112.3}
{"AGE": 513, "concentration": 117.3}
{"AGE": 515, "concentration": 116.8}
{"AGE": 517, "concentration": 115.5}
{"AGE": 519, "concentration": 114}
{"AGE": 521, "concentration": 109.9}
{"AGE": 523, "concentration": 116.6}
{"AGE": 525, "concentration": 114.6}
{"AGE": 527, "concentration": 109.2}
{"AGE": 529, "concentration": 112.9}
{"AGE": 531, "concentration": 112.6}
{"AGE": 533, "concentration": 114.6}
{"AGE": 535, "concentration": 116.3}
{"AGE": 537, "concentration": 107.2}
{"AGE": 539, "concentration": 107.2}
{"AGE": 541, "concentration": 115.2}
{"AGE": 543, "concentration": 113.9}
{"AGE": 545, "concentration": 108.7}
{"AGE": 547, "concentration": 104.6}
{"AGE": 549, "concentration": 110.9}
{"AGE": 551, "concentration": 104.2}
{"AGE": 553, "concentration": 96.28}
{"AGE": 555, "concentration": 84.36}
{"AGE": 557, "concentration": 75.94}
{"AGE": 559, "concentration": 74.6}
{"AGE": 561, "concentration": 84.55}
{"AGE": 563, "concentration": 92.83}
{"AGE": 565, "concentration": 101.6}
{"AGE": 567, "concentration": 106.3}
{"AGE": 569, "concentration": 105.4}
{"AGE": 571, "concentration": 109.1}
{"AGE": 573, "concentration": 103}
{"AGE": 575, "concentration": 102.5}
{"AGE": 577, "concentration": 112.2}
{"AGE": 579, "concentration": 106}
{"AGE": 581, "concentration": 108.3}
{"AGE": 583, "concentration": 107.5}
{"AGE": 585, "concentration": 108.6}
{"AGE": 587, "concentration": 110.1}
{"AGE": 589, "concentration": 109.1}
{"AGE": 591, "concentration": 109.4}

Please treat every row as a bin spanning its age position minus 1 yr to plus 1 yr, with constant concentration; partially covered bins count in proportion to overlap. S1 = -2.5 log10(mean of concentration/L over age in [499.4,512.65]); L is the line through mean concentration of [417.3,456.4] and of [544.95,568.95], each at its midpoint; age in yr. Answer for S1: -0.15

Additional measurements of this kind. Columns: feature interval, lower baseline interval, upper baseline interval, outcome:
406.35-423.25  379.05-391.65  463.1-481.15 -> 0.07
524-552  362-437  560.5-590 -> -0.06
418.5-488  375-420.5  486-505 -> 0.00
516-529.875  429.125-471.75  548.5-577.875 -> -0.12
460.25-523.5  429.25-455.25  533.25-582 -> -0.08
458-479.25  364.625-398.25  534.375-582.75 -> -0.08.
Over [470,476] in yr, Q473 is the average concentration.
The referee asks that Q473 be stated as 113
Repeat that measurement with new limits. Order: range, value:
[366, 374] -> 108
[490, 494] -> 114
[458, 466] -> 110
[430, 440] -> 110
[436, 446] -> 112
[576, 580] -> 109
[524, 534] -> 113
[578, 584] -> 107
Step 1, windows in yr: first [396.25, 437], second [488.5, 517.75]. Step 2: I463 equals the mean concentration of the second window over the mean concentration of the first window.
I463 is 1.1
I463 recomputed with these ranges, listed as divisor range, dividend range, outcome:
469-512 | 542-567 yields 0.84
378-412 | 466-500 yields 1.08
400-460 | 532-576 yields 0.96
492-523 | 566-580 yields 0.92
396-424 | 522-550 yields 1.09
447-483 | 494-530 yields 1.02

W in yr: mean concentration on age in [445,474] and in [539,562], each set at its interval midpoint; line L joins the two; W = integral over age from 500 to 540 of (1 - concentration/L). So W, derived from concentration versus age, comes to -4.57 yr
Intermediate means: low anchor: 110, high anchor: 98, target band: 114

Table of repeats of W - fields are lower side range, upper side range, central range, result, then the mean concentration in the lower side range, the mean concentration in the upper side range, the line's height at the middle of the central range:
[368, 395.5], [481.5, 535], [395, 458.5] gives 2.6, 108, 114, 110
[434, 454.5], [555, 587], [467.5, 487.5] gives -1.4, 110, 99.7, 107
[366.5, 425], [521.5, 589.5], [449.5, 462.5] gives -0.4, 105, 105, 105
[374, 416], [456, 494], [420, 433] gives 0.7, 106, 113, 109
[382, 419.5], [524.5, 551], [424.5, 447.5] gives -0.5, 105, 111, 107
